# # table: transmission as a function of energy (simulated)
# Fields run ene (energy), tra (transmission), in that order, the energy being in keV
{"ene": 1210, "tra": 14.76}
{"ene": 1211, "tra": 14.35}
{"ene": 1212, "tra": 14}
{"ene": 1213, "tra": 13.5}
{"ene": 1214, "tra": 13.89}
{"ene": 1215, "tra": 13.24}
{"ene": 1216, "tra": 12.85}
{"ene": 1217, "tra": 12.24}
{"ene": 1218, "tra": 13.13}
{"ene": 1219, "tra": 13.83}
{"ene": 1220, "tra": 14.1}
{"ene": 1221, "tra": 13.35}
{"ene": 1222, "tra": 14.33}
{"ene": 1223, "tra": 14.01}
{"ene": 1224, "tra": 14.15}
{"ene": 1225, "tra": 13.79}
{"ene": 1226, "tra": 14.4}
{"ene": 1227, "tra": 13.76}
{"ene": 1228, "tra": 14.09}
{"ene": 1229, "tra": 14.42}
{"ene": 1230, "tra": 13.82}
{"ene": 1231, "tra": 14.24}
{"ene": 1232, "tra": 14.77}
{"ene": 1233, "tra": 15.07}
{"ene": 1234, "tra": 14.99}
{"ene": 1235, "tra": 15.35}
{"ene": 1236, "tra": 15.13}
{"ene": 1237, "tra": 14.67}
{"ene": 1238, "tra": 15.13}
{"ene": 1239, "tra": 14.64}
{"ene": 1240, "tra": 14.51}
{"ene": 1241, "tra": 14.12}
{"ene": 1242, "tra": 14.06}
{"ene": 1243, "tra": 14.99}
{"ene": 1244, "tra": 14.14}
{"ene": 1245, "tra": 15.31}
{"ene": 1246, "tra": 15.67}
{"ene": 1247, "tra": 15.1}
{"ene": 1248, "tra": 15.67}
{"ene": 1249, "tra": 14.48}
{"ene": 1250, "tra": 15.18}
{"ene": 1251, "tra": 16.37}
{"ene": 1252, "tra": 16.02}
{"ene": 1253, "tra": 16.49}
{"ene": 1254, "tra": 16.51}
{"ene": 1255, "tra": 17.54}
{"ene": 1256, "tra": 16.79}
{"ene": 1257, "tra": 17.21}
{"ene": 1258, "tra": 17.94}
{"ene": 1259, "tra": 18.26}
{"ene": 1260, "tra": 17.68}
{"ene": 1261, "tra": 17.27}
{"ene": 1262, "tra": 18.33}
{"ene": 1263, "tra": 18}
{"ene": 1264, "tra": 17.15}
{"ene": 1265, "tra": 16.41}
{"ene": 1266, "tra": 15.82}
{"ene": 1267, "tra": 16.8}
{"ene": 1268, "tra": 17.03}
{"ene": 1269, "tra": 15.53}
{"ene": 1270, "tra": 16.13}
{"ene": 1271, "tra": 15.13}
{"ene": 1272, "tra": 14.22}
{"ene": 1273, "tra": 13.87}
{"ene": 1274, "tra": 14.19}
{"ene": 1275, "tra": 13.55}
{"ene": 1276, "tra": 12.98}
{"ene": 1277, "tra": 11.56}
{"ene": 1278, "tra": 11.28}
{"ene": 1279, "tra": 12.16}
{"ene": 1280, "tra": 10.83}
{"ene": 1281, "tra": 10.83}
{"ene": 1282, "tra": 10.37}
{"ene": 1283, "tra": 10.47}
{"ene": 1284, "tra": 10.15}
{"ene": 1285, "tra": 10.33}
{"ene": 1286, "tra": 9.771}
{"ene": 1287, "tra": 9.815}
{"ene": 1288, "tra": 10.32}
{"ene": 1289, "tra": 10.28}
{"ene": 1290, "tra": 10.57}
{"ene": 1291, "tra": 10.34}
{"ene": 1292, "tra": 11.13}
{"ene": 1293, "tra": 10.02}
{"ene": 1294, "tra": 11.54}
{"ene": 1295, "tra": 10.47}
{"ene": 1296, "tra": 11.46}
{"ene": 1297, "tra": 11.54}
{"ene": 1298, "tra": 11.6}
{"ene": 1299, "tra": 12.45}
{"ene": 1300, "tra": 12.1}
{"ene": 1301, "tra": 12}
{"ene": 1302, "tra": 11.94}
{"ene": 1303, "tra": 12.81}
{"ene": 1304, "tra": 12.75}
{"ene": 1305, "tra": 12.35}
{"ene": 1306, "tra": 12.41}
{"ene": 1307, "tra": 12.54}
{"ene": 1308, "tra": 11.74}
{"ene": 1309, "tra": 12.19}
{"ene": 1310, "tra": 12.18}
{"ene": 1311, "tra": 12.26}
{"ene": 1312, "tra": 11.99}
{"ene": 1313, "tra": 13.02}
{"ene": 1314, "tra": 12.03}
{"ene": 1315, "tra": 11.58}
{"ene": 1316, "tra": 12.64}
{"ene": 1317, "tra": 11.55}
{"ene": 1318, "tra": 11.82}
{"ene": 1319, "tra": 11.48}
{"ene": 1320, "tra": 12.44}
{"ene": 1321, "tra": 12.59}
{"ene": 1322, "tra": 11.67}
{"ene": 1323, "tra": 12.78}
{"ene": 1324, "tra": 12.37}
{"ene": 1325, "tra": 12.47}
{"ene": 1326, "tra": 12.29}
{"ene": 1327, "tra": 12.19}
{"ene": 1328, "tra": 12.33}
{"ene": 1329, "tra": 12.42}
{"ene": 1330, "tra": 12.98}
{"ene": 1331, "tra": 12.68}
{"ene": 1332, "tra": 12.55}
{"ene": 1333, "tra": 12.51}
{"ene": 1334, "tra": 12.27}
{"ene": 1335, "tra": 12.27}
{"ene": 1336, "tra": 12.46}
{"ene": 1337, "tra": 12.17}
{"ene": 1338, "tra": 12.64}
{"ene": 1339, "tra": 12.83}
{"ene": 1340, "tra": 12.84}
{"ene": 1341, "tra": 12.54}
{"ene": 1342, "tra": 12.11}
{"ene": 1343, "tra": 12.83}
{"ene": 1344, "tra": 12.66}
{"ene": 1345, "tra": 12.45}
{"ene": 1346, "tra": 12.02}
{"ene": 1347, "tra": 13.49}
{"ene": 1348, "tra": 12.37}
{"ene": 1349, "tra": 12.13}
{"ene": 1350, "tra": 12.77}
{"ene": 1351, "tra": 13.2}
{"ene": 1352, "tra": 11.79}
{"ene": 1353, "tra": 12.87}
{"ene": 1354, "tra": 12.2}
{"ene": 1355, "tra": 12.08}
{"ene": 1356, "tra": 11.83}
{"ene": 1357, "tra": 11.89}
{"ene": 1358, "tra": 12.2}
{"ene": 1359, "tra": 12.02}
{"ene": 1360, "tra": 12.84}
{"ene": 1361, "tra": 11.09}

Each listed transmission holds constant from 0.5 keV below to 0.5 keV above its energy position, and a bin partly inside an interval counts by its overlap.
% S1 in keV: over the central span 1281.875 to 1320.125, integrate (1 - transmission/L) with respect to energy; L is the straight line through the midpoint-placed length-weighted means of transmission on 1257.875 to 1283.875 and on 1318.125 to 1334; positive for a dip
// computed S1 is 5.3 keV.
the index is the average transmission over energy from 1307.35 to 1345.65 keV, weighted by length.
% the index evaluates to 12.3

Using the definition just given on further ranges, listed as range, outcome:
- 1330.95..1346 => 12.5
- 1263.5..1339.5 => 12.4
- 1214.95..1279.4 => 15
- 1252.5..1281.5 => 15.4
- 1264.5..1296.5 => 12.4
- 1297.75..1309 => 12.3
